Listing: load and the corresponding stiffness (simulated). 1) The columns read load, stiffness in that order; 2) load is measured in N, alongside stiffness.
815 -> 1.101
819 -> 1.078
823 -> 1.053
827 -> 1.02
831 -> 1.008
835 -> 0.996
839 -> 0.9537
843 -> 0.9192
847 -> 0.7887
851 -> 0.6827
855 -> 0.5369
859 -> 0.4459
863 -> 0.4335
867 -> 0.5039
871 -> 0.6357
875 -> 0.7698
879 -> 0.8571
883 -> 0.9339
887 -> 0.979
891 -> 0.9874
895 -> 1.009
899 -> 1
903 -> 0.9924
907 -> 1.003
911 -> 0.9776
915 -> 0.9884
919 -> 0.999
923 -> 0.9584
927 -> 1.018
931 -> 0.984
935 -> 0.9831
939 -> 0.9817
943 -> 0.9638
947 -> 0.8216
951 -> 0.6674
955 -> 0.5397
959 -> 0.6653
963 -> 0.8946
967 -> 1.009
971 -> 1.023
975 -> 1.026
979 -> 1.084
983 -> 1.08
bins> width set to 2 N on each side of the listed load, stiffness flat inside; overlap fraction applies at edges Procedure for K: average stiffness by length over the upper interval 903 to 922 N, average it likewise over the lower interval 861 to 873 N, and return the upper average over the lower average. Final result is 1.89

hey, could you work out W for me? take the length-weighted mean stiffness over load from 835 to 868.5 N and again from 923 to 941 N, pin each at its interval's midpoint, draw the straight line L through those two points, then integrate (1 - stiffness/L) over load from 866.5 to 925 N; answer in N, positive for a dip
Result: -4.5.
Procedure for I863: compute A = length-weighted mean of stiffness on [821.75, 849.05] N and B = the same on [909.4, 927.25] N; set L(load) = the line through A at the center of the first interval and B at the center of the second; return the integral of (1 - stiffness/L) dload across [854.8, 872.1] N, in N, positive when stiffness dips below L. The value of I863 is 8.3 N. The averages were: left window 0.96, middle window 0.502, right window 0.986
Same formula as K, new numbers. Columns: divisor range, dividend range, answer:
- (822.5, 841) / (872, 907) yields 0.93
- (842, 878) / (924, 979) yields 1.42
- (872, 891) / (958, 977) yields 1.06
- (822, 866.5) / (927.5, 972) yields 1.10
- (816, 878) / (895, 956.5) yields 1.17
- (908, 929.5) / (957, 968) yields 0.85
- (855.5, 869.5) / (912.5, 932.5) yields 2.08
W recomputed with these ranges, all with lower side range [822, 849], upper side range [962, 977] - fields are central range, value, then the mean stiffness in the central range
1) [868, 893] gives 3.2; 0.846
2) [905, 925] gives -0.1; 0.985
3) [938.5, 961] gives 5.2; 0.759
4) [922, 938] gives -0.1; 0.987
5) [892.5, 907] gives -0.4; 1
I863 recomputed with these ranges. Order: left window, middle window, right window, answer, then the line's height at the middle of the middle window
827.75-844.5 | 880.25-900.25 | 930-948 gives -0.3 N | 0.963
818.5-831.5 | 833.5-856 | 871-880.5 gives 2.9 N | 0.936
